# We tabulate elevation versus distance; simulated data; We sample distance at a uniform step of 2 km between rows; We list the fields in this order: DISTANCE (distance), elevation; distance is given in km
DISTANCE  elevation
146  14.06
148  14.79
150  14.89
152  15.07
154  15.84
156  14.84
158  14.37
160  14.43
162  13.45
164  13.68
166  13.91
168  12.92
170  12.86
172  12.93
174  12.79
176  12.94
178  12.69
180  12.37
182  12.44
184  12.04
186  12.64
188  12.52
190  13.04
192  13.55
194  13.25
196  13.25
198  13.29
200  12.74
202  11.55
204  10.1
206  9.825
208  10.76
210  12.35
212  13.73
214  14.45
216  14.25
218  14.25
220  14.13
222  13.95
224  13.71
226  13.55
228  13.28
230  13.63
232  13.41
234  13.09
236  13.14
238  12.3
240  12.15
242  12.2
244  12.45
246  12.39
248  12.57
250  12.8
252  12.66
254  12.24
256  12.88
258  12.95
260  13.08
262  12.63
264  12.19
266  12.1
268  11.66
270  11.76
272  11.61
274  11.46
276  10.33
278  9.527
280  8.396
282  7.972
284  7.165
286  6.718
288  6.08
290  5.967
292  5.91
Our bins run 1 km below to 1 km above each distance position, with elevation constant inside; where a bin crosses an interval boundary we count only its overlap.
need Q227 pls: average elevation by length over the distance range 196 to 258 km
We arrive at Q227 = 12.8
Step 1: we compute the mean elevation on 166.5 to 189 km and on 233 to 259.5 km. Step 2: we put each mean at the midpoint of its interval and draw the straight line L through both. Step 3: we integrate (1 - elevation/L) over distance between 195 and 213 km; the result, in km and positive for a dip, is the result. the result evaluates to 1.0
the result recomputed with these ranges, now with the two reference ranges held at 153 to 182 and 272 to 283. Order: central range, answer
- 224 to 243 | -2.97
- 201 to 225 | -1.66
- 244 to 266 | -4.41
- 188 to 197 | -0.37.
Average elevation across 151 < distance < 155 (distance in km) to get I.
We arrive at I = 15.5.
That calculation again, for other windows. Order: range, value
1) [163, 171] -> 13.3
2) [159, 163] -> 13.9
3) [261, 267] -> 12.3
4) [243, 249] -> 12.5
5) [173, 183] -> 12.6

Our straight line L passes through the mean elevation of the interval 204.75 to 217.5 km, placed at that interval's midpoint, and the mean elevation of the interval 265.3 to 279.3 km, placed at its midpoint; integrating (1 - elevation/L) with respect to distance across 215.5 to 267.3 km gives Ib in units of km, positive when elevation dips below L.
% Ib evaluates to -4.9 km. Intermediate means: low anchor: 12.6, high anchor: 11.1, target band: 13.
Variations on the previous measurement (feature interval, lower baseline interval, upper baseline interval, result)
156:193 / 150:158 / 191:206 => 1.8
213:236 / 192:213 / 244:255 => -2.7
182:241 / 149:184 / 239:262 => 0.8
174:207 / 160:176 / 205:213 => 0.0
